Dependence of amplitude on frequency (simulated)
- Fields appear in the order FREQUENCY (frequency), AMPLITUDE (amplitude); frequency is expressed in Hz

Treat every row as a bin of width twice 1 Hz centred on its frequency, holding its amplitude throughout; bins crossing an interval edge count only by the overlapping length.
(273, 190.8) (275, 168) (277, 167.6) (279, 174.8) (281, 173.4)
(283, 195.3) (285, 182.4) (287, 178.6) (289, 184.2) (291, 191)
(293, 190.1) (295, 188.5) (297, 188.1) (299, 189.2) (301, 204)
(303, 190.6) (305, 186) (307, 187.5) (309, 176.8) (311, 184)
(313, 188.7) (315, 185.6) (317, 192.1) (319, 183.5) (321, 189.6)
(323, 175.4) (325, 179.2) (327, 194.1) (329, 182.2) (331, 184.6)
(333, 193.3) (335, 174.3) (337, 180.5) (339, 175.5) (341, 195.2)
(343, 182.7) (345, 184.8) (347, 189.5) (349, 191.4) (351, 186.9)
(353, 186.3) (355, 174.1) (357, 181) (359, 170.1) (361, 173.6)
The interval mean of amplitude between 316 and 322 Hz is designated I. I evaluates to 188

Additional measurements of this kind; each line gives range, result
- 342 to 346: 184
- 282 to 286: 189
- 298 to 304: 195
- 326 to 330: 188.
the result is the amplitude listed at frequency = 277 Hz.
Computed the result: 167.6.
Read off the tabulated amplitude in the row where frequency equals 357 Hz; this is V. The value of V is 181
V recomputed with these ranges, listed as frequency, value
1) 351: 186.9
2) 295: 188.5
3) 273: 190.8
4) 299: 189.2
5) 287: 178.6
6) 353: 186.3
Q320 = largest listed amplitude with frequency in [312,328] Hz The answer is 194.1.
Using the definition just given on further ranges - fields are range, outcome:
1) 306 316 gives 188.7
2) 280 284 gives 195.3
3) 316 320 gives 192.1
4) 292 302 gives 204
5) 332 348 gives 195.2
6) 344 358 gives 191.4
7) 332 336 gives 193.3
